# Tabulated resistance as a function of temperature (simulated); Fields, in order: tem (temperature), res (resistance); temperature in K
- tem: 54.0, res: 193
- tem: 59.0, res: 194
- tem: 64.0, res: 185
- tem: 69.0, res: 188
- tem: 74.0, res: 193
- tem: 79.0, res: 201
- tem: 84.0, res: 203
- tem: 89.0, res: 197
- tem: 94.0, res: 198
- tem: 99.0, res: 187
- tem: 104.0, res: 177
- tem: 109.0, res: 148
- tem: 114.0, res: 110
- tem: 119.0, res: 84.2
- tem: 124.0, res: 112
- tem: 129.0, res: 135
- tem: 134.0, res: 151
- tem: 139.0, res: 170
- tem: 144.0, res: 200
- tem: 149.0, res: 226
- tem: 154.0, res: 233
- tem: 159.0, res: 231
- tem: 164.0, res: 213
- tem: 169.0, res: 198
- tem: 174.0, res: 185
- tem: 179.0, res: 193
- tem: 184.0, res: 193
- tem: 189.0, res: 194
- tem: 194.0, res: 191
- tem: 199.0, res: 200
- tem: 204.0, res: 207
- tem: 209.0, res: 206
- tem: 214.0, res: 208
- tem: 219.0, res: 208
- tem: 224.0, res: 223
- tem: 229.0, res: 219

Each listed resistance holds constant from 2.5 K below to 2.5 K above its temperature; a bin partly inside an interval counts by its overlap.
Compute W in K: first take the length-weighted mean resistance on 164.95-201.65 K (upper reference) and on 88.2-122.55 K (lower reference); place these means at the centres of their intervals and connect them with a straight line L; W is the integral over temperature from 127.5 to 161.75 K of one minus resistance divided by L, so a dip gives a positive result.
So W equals -3.73 K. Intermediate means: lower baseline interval 154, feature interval 194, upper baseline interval 194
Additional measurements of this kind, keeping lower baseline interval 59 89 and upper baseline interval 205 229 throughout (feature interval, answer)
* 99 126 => 9.0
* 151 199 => 0.7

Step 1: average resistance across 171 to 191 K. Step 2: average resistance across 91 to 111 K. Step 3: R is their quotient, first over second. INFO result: 1.07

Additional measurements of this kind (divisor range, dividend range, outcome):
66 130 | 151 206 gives 1.23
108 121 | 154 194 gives 1.82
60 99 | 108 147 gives 0.72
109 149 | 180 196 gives 1.34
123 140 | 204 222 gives 1.46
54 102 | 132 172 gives 1.05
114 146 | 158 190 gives 1.44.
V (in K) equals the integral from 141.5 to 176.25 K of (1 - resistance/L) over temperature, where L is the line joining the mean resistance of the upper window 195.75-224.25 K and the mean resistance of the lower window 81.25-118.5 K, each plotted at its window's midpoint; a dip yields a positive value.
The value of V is -4.21 K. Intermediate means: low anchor 170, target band 212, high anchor 207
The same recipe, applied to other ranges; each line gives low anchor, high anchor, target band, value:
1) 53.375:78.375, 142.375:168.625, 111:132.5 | 9.9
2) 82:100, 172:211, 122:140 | 5.1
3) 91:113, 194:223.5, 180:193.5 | 0.4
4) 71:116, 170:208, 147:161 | -3.0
